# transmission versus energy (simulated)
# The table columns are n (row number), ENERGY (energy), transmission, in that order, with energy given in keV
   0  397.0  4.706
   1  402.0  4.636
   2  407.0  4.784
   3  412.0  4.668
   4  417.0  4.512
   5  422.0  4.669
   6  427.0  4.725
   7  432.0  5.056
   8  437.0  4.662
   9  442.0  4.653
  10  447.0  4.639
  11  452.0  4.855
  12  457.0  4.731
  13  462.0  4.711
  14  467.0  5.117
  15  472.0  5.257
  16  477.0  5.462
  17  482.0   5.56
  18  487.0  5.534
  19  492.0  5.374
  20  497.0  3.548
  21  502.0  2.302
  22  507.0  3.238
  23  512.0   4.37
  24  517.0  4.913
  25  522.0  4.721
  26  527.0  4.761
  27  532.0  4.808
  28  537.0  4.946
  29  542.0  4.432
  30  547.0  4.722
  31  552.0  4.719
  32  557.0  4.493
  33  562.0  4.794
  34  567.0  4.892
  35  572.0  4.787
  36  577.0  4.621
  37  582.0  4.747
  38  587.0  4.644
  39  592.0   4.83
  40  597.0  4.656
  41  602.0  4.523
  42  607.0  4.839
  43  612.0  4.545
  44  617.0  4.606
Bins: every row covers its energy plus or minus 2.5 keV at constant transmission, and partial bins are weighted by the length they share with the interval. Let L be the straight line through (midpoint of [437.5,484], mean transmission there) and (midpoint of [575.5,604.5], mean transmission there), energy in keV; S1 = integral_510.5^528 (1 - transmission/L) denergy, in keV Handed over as 0.5 keV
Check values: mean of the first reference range 4.98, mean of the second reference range 4.67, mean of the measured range 4.7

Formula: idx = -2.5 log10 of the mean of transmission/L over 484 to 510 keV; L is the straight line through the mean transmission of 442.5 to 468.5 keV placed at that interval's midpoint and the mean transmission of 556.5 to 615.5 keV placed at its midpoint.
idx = 0.179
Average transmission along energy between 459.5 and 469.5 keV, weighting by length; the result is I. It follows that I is 4.91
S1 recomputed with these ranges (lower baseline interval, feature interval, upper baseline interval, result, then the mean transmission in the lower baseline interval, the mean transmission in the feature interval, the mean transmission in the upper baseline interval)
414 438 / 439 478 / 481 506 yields -3.2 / 4.73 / 4.9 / 4.32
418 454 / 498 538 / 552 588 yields 4.4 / 4.74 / 4.2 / 4.71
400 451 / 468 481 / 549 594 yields -1.8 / 4.71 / 5.35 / 4.72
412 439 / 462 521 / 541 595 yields 1.2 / 4.72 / 4.61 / 4.71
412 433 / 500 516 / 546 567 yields 4.1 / 4.71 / 3.49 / 4.7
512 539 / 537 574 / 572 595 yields 0.3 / 4.79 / 4.71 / 4.72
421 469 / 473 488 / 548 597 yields -2.3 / 4.78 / 5.49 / 4.72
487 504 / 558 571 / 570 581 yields -0.5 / 4.05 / 4.8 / 4.71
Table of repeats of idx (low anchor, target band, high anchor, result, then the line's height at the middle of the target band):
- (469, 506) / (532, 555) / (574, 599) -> -0.01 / 4.69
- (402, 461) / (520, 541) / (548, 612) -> -0.02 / 4.71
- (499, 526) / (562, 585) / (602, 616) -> -0.09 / 4.39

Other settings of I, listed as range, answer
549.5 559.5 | 4.61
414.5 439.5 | 4.72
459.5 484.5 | 5.22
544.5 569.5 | 4.72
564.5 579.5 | 4.77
